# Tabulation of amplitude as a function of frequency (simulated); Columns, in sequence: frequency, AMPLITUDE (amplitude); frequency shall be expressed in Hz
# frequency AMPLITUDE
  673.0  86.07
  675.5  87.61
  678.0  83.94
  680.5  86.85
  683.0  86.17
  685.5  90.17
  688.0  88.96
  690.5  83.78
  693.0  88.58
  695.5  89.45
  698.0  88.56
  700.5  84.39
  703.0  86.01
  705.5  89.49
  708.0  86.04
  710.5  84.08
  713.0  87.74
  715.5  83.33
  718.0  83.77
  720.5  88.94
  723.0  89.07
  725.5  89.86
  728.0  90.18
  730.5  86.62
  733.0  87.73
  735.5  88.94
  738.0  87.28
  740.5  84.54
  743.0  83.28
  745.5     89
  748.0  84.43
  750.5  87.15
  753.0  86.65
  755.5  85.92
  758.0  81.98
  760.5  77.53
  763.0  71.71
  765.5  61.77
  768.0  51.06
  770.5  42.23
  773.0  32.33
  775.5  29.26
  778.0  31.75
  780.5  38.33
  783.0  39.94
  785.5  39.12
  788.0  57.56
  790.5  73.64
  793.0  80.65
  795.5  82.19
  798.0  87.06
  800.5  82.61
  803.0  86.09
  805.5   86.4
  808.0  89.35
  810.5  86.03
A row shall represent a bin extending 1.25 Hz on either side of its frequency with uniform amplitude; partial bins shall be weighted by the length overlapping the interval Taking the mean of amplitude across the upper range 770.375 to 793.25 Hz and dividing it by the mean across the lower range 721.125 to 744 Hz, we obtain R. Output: 0.5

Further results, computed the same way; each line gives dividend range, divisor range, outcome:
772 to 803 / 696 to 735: 0.66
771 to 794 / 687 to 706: 0.53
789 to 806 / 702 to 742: 0.94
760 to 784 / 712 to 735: 0.53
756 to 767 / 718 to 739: 0.83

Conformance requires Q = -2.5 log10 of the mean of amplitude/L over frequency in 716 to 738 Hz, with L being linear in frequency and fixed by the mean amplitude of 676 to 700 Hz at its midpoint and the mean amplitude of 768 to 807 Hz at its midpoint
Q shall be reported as -0.155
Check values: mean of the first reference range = 87.3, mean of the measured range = 87.9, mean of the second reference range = 59.2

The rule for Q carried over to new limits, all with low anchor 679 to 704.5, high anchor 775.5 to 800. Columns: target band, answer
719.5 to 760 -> -0.19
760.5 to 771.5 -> 0.10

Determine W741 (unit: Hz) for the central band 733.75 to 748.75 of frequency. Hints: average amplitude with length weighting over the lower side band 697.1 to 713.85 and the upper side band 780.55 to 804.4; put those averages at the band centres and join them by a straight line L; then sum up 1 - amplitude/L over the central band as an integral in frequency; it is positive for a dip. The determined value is -1.4 Hz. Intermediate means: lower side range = 86.5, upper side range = 68.4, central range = 86.4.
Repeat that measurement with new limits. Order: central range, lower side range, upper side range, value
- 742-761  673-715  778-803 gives -3.0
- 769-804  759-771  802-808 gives 9.2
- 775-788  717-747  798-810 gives 7.3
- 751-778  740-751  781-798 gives 5.5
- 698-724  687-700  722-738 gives 0.5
